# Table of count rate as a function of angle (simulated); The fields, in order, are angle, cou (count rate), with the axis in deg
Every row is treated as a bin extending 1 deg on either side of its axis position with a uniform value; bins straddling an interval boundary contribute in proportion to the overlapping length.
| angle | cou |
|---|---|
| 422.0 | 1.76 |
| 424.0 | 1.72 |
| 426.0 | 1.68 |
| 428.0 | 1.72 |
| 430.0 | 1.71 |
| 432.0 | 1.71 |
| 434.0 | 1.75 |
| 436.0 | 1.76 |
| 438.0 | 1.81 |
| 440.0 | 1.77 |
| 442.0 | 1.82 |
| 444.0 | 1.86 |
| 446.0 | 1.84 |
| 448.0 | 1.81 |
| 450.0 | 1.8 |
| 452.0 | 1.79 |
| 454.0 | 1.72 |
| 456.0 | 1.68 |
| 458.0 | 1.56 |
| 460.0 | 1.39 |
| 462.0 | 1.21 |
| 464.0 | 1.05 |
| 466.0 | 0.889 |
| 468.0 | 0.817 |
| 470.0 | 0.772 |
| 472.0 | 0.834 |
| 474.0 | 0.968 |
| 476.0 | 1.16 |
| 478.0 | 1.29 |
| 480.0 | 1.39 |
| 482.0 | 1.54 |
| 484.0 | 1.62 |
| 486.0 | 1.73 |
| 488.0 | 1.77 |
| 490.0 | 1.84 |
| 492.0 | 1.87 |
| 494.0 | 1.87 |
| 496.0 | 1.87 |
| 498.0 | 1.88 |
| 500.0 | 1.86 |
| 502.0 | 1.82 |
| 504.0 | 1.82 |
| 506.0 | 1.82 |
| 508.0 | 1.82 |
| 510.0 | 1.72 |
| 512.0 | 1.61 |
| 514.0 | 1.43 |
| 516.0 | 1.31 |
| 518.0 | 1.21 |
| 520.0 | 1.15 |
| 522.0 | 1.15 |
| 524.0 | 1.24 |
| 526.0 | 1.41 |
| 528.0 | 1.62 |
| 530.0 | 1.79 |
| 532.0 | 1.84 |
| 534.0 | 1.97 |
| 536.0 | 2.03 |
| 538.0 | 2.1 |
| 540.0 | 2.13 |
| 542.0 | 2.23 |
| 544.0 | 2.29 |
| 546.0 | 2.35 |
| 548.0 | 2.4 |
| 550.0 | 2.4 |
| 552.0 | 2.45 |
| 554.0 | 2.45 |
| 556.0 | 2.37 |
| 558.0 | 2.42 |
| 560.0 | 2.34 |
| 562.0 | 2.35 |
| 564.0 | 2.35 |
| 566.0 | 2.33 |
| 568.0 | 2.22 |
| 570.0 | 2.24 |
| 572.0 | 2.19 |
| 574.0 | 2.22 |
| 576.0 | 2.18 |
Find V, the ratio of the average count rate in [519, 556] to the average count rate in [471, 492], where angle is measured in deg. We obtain 1.4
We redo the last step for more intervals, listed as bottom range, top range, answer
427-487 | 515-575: 1.35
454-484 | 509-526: 1.12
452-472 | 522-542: 1.44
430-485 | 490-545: 1.18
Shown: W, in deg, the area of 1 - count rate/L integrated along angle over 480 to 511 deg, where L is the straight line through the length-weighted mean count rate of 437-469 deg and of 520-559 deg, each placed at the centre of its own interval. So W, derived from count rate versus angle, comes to 0.0 deg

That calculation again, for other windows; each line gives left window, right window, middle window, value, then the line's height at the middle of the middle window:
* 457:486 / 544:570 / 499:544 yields 4.1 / 1.88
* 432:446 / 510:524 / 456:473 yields 5.7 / 1.64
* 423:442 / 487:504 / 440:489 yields 9.7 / 1.79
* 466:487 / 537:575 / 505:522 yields 2.1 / 1.71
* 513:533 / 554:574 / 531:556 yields -4.8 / 1.86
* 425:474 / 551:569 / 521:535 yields 3.6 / 2.12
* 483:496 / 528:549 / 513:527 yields 5.0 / 1.98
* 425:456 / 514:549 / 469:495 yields 4.9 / 1.77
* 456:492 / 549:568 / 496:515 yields -0.7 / 1.71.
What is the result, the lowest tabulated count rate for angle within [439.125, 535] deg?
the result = 0.772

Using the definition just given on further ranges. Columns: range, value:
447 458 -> 1.56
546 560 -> 2.34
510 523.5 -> 1.15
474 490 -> 0.968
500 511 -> 1.72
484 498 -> 1.62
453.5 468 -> 0.817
